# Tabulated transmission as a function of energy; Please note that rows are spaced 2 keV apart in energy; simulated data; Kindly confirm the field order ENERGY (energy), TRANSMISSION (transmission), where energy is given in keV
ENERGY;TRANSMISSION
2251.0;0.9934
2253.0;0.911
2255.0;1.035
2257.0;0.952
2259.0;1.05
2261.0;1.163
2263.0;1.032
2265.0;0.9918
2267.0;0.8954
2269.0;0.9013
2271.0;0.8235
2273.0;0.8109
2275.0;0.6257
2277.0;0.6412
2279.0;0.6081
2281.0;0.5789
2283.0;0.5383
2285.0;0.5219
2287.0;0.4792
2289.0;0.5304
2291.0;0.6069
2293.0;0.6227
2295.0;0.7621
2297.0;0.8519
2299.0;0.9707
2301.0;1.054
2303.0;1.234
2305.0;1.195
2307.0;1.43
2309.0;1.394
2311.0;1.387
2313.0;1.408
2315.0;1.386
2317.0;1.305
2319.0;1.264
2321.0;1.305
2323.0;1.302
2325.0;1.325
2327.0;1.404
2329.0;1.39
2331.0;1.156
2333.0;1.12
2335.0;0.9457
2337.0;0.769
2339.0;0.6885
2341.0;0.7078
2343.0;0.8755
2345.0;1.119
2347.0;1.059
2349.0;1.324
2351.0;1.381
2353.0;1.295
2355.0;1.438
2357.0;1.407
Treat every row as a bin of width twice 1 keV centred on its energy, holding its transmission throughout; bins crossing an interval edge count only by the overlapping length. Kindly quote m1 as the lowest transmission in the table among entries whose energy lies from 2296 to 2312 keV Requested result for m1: 0.8519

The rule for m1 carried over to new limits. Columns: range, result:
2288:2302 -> 0.5304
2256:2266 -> 0.952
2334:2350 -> 0.6885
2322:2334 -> 1.12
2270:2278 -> 0.6257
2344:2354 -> 1.059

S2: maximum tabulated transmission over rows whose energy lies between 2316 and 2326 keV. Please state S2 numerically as 1.325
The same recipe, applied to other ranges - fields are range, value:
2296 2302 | 1.054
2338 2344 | 0.8755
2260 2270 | 1.163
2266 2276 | 0.9013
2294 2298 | 0.8519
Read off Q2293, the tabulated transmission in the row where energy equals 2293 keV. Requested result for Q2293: 0.6227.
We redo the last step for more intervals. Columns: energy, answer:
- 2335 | 0.9457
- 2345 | 1.119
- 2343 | 0.8755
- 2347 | 1.059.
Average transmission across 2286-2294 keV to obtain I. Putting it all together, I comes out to 0.56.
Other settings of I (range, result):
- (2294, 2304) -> 0.975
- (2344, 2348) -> 1.09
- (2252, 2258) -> 0.966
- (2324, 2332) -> 1.32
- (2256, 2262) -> 1.05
